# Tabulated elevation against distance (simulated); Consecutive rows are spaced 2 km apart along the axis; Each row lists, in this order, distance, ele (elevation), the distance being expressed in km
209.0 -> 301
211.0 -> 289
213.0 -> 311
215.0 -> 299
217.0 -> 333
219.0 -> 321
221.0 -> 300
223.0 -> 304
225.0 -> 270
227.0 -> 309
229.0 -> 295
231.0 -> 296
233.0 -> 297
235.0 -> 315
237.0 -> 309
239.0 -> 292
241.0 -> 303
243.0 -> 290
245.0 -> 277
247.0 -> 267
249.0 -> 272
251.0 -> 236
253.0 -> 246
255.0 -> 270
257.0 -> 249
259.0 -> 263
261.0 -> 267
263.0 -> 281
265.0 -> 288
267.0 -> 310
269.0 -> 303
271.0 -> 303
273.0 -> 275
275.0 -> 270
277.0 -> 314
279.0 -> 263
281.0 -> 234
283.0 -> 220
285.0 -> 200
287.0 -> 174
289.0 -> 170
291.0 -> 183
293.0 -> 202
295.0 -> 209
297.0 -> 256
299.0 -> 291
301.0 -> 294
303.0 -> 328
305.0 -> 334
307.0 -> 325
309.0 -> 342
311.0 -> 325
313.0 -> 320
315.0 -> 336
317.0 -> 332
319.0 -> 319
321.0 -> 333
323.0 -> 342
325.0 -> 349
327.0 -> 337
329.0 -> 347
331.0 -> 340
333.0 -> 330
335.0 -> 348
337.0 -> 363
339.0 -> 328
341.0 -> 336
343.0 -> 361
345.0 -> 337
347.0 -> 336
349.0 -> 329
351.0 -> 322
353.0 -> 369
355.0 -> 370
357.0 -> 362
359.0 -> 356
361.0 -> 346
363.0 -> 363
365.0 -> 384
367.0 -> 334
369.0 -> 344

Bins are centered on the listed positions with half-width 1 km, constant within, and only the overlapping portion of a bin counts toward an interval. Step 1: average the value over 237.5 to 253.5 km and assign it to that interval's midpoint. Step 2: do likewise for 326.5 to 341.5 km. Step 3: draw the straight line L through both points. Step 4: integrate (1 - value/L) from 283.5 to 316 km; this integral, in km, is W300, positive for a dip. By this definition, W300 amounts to 5.1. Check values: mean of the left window 275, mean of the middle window 267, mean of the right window 341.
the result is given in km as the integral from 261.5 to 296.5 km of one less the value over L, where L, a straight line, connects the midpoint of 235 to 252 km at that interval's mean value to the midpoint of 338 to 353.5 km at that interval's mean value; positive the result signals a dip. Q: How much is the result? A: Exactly 6.3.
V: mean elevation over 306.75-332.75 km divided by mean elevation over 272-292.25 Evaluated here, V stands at 1.45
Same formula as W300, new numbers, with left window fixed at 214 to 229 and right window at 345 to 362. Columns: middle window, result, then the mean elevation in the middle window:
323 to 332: -0.10 km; 343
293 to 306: 2.03 km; 279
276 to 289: 3.81 km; 229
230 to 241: 0.26 km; 302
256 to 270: 1.68 km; 280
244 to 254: 1.72 km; 260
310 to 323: 0.28 km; 329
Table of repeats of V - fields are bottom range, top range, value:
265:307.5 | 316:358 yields 1.32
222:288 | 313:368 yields 1.25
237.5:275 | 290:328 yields 1.09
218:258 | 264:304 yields 0.89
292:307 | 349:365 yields 1.28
